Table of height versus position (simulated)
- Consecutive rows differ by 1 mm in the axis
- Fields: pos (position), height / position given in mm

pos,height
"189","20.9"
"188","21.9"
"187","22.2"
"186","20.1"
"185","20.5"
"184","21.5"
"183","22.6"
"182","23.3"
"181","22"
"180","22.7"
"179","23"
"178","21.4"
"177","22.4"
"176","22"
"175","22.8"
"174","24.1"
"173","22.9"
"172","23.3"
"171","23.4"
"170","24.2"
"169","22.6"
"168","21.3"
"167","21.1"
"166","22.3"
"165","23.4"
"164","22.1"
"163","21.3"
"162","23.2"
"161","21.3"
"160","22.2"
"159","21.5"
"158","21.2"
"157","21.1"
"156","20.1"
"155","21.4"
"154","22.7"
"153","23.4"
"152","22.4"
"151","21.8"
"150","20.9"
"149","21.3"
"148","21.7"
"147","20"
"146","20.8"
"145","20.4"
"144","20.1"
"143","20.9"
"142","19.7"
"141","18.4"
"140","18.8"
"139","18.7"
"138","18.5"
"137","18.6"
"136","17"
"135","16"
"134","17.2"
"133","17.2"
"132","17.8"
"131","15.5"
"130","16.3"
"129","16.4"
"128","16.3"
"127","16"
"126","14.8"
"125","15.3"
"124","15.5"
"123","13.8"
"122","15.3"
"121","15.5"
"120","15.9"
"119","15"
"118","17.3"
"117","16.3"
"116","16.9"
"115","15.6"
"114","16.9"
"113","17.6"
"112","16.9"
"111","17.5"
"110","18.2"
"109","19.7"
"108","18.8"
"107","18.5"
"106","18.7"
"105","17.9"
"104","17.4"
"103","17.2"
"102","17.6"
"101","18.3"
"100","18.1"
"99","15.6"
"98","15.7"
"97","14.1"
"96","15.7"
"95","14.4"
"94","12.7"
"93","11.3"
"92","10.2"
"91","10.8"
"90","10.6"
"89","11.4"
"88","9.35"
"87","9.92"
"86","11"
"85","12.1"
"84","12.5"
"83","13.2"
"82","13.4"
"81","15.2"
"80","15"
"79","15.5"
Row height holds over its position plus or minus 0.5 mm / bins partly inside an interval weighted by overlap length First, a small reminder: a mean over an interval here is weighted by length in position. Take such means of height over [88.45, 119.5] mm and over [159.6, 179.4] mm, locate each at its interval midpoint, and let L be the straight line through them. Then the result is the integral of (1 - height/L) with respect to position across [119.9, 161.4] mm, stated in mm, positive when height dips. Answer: 1.8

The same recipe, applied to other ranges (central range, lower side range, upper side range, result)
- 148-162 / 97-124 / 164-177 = -0.31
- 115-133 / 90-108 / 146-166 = 2.28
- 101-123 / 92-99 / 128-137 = -2.96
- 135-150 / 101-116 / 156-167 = 0.61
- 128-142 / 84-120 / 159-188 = 0.81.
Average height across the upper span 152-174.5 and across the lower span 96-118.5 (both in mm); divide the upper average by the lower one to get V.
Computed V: 1.3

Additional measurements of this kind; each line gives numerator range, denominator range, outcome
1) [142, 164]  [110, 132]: 1.33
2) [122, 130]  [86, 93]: 1.48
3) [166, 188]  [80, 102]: 1.68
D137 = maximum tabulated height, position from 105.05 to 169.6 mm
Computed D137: 23.4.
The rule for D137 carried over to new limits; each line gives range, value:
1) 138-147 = 20.9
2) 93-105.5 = 18.3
